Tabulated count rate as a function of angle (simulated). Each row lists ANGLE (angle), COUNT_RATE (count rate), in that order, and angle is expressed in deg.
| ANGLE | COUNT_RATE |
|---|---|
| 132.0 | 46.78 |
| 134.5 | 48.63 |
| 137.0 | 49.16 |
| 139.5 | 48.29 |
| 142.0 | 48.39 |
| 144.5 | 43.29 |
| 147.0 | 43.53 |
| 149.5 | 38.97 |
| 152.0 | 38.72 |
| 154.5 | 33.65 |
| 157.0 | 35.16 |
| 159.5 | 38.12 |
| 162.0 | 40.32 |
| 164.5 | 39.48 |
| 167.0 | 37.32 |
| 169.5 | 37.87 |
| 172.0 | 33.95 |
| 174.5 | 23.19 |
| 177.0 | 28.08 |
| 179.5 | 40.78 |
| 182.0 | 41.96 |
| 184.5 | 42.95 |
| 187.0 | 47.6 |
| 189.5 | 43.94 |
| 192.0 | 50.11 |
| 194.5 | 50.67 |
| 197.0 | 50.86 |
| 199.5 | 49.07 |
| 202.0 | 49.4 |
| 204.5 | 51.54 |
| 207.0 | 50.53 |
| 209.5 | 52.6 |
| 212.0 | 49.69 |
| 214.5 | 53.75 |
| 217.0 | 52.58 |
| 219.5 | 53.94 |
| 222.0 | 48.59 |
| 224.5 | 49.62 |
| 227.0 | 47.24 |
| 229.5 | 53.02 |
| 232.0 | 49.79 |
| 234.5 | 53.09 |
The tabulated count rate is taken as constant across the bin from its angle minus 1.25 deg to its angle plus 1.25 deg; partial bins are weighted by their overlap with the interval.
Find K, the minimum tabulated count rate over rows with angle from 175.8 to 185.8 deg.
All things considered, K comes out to 28.08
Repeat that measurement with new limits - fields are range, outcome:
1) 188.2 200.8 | 43.94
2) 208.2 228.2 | 47.24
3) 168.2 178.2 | 23.19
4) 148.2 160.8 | 33.65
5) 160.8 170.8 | 37.32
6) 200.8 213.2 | 49.4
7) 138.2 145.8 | 43.29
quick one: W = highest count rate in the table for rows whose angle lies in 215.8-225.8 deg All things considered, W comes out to 53.94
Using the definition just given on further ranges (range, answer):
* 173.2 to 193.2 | 50.11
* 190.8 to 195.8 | 50.67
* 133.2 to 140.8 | 49.16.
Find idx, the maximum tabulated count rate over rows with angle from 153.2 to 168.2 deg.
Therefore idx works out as 40.32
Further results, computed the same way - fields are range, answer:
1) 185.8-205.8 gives 51.54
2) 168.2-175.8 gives 37.87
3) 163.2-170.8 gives 39.48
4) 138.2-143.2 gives 48.39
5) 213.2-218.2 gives 53.75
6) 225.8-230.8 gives 53.02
